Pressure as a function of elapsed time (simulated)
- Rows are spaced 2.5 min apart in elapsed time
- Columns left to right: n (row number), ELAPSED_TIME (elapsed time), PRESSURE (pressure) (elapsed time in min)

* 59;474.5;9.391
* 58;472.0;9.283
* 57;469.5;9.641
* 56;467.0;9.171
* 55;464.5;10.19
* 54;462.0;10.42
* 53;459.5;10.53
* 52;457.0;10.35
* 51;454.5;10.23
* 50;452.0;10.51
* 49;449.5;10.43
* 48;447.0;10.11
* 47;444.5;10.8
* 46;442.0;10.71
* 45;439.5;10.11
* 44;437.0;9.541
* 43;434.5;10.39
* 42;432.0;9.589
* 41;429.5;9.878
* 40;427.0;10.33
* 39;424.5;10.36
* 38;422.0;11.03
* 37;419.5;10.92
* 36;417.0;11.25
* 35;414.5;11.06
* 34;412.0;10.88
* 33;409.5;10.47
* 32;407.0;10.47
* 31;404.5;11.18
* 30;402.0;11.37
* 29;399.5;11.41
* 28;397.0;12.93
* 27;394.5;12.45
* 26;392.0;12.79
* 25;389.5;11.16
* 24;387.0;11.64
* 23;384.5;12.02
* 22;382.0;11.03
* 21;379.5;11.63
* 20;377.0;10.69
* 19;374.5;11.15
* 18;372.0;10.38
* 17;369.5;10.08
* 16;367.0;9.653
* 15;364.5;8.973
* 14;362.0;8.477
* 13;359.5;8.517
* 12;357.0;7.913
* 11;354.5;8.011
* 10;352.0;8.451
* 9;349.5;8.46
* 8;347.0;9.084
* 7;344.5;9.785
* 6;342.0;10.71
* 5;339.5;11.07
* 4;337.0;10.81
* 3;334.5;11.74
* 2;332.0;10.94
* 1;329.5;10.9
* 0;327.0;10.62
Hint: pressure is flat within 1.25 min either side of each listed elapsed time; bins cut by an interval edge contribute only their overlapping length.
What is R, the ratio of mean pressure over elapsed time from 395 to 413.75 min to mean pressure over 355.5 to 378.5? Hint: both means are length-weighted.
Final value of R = 1.2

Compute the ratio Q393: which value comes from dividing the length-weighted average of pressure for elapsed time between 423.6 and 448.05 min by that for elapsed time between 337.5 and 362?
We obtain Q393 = 1.11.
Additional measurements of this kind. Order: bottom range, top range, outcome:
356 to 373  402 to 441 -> 1.15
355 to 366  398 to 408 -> 1.32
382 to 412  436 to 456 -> 0.89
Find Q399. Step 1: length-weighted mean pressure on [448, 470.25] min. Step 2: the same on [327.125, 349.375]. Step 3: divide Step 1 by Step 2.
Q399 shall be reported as 0.97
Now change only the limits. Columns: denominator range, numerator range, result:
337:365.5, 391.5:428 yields 1.23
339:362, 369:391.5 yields 1.24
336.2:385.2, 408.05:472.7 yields 1.05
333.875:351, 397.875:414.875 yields 1.08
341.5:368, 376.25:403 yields 1.33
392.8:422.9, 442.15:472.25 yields 0.90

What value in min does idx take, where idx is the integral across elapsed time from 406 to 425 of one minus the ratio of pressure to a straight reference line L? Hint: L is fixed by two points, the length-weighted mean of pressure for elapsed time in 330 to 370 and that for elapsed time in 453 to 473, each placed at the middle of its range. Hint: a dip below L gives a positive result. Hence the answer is -2.0 min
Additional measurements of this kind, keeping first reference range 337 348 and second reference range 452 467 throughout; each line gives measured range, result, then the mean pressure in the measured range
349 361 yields 2.34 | 8.26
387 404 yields -2.81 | 12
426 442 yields 0.37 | 10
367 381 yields -0.59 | 10.7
